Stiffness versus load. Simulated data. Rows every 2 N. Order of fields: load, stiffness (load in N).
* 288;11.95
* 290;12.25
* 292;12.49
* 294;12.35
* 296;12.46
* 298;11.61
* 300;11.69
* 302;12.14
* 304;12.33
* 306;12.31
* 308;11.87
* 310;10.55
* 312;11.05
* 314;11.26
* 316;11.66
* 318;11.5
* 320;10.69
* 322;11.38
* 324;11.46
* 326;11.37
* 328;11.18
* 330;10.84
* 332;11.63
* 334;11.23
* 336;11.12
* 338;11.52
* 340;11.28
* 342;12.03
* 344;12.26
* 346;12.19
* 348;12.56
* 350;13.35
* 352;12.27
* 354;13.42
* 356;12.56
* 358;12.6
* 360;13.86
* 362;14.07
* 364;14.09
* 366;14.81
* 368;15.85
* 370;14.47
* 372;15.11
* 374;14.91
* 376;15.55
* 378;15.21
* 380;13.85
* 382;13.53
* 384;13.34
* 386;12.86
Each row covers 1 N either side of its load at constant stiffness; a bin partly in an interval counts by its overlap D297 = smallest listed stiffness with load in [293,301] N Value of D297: 11.61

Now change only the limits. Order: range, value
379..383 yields 13.53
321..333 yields 10.84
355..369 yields 12.56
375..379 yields 15.21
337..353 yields 11.28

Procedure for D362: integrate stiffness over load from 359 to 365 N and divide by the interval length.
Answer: 14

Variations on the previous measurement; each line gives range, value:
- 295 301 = 11.9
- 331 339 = 11.4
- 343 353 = 12.5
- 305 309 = 12.1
